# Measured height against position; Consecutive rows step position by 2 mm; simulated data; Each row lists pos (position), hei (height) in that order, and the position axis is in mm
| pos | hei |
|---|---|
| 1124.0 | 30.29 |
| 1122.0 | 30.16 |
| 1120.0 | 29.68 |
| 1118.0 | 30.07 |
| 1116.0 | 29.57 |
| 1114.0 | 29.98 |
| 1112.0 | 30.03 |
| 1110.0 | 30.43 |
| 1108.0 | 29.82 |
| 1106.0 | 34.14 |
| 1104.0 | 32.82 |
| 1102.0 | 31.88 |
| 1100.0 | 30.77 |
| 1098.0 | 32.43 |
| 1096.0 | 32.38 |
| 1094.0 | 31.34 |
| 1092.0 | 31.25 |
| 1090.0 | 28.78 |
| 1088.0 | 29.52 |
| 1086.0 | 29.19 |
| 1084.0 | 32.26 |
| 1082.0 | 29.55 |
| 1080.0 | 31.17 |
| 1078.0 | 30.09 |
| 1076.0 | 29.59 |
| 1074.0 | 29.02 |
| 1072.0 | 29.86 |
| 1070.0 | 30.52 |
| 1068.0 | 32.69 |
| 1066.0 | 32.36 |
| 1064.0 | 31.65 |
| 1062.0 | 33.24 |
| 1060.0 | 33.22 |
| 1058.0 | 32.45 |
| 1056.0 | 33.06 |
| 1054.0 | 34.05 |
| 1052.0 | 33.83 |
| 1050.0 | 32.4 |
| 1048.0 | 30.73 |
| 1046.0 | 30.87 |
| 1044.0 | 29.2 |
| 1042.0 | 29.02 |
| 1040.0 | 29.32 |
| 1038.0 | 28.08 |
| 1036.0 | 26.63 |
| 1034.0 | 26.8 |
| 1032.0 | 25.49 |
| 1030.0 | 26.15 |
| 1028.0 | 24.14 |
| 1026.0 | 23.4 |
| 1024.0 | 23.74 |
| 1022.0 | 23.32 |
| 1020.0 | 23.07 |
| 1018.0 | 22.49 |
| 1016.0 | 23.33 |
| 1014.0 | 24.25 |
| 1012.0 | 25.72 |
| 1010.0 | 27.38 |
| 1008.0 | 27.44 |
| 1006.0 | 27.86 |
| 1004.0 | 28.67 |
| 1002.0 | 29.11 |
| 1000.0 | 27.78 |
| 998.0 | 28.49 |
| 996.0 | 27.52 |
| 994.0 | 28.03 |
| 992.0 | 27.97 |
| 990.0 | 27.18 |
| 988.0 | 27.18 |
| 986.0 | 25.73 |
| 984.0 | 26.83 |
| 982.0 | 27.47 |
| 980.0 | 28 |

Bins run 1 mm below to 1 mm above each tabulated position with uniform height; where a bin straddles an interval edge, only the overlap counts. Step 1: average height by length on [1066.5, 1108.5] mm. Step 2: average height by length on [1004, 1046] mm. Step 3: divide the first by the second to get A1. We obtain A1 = 1.2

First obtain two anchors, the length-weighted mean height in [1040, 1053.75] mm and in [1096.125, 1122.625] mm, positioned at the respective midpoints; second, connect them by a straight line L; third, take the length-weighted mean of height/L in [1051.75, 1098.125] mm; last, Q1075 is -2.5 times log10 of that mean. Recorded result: -0.011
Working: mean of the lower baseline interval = 31.1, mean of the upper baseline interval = 31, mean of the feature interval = 31.3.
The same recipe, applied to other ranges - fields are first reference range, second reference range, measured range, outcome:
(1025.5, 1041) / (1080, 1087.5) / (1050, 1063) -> -0.18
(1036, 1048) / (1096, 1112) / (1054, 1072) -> -0.08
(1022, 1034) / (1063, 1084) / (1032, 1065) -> -0.12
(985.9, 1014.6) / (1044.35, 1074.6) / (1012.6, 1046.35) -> 0.16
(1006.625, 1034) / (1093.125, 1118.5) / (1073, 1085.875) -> -0.04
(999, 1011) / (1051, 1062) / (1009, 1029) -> 0.22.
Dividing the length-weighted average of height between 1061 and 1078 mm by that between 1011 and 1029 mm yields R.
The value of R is 1.31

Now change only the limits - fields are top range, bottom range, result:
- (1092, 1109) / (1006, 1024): 1.29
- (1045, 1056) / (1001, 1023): 1.26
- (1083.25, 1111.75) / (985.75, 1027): 1.19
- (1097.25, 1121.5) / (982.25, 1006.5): 1.12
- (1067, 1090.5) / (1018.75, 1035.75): 1.23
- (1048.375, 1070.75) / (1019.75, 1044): 1.26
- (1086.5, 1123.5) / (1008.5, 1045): 1.20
